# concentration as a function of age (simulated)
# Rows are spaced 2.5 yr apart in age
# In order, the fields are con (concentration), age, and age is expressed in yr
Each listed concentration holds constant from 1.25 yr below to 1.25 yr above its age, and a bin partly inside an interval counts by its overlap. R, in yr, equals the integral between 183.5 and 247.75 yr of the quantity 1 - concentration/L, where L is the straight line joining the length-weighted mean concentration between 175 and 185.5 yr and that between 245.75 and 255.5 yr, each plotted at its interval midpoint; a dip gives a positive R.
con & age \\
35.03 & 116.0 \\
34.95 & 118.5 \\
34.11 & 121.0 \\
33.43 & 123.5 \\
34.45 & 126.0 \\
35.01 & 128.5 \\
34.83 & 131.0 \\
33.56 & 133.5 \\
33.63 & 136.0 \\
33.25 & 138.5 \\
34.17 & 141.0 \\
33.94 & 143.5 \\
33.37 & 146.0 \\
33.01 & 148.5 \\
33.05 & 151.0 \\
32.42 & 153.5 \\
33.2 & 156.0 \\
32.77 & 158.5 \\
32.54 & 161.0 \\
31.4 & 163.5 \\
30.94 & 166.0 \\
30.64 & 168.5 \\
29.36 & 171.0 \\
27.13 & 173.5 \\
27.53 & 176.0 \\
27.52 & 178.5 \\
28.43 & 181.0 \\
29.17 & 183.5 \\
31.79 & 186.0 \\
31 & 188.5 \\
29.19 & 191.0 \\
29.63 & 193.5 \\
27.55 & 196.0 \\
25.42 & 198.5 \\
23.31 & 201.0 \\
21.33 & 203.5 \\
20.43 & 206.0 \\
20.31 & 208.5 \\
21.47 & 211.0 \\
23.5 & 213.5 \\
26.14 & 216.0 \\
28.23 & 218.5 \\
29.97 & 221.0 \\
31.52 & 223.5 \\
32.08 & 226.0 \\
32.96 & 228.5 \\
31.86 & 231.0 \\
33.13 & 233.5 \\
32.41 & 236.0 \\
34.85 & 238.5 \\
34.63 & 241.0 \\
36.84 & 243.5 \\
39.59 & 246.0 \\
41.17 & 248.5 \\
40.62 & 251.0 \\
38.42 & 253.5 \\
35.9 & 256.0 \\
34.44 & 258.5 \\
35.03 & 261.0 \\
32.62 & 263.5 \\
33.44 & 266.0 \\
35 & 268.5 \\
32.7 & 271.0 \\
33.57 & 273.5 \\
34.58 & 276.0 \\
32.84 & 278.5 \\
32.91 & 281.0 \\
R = 9.1 yr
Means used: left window 28.4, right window 39.7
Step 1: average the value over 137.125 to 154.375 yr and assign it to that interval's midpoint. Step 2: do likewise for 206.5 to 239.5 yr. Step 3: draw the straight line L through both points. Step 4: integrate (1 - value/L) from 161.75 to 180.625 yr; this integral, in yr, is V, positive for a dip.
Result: 1.55 yr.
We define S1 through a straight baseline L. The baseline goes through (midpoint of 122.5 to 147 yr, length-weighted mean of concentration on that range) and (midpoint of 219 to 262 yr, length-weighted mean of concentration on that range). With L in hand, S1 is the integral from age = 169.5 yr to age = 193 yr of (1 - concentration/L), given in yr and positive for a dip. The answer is 3.6 yr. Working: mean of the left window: 34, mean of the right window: 34.9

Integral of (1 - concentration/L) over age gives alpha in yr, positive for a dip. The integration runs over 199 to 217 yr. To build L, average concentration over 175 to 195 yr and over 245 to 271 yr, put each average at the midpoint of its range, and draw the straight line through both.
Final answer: 5.2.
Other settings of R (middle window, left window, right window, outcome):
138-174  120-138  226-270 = 2.3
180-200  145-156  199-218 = -2.3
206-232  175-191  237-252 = 5.3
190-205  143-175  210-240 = 2.3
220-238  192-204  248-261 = 0.1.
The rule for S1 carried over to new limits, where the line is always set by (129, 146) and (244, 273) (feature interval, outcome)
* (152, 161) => 0.4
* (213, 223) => 2.2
